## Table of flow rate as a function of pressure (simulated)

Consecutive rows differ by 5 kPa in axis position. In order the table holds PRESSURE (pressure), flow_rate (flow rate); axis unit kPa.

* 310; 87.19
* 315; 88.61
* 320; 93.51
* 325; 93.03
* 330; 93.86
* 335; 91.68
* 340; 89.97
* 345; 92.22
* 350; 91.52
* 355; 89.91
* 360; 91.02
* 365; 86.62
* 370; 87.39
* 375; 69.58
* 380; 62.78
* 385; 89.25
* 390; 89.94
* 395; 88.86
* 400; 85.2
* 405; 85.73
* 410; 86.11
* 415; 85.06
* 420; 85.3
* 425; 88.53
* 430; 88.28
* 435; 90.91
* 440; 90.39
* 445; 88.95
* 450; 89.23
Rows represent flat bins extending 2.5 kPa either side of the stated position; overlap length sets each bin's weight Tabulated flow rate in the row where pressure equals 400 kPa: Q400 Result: 85.2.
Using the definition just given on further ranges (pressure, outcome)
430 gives 88.28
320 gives 93.51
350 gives 91.52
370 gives 87.39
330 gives 93.86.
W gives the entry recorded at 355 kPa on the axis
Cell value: 89.91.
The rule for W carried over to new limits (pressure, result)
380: 62.78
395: 88.86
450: 89.23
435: 90.91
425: 88.53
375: 69.58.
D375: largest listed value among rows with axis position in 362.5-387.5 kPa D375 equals 89.25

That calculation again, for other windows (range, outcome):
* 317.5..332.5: 93.86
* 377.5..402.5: 89.94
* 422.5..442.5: 90.91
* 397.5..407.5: 85.73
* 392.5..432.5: 88.86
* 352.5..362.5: 91.02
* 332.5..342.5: 91.68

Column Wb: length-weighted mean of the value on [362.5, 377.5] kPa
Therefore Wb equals 81.2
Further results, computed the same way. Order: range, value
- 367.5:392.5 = 79.8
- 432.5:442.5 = 90.7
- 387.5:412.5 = 87.2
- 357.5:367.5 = 88.8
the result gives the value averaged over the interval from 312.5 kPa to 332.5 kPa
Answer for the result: 92.3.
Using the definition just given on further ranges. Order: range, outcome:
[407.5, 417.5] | 85.6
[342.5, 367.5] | 90.3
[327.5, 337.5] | 92.8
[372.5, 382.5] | 66.2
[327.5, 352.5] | 91.8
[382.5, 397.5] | 89.3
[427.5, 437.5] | 89.6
